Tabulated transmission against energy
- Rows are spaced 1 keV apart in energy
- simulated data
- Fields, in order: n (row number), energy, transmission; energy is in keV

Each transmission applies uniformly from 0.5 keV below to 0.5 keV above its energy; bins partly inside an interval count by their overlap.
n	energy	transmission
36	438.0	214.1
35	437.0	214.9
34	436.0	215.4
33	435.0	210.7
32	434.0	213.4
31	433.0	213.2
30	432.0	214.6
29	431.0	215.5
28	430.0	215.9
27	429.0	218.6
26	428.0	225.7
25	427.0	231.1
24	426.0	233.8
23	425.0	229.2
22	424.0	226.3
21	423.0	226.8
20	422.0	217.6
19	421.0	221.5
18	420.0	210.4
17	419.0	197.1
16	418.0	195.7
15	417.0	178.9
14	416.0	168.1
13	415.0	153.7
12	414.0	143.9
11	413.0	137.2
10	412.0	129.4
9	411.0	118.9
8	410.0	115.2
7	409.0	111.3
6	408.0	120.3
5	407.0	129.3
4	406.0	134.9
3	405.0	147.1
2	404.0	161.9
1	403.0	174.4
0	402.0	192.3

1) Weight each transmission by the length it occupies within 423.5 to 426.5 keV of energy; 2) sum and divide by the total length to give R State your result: 230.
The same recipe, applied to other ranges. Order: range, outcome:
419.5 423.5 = 219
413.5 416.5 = 155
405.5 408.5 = 128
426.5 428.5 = 228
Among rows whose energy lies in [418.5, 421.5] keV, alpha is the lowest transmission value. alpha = 197.1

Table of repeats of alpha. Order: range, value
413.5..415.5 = 143.9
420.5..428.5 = 217.6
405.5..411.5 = 111.3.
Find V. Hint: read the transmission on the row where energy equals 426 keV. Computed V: 233.8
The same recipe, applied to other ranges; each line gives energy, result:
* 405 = 147.1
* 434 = 213.4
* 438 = 214.1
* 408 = 120.3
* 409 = 111.3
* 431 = 215.5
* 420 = 210.4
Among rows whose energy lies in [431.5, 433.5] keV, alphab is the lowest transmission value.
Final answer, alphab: 213.2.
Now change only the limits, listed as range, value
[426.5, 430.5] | 215.9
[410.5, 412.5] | 118.9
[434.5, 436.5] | 210.7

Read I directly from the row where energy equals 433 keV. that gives 213.2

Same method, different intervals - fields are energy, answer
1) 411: 118.9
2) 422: 217.6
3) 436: 215.4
